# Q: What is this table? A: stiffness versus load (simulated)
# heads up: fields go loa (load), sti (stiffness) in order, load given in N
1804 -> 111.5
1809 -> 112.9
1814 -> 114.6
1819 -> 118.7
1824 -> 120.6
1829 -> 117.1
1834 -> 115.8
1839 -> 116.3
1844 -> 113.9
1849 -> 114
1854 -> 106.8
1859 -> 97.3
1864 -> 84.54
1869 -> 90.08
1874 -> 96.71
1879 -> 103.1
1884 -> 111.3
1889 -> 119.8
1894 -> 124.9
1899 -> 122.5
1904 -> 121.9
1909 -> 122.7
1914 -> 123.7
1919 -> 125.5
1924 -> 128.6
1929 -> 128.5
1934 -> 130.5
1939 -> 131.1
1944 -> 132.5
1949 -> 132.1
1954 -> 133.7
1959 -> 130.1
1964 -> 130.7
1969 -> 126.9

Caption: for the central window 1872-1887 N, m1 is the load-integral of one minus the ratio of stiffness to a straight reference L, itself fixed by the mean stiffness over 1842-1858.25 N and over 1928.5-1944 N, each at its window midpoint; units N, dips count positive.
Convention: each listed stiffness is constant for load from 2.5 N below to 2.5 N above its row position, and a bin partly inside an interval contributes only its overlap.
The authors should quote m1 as 1.6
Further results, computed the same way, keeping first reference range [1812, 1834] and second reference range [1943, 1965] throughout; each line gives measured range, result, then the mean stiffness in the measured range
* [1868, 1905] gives 3.8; 112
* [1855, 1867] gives 2.8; 92.9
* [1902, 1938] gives 0.6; 126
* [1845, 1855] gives 0.8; 111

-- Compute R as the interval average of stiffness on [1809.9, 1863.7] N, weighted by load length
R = 112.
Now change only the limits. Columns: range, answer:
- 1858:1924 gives 112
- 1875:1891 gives 110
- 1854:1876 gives 93.7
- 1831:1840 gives 116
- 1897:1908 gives 122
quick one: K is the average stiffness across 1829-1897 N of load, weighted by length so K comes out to 108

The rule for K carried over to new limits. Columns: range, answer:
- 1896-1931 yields 125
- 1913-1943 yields 128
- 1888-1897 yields 123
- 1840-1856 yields 112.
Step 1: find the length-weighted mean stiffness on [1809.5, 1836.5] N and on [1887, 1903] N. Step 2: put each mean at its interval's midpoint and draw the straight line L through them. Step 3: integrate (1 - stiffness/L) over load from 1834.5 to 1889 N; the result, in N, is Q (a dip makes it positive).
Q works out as 6.9 N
